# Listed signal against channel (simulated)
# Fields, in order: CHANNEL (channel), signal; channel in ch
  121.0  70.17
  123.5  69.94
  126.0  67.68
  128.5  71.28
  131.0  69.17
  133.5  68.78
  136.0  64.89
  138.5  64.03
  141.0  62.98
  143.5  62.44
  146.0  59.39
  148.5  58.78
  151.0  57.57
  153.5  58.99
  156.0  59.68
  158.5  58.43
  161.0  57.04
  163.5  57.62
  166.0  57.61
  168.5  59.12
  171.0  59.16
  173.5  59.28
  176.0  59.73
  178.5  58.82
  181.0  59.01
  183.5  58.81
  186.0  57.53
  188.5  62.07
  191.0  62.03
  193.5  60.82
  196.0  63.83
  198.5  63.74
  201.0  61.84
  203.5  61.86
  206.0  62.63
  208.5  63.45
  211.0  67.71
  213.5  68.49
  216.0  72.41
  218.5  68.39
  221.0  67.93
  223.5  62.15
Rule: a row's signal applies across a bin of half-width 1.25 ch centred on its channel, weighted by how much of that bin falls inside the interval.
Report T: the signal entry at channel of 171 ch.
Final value 59.16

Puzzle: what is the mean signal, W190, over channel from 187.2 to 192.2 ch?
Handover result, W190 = 62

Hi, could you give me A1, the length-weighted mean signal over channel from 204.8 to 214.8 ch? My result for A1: 65.6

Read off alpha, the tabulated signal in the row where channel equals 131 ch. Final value 69.17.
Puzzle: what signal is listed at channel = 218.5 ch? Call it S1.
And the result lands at 68.39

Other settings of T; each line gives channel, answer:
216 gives 72.41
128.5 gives 71.28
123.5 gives 69.94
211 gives 67.71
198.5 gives 63.74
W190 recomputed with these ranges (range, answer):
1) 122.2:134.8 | 69.4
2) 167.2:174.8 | 59.2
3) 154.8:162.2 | 58.4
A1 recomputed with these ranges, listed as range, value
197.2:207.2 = 62.5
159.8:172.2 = 58.1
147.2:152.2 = 58.2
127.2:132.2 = 70.2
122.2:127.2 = 68.8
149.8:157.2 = 58.7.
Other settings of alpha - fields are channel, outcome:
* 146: 59.39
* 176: 59.73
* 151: 57.57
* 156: 59.68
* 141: 62.98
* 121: 70.17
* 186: 57.53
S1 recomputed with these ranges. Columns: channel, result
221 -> 67.93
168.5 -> 59.12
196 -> 63.83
